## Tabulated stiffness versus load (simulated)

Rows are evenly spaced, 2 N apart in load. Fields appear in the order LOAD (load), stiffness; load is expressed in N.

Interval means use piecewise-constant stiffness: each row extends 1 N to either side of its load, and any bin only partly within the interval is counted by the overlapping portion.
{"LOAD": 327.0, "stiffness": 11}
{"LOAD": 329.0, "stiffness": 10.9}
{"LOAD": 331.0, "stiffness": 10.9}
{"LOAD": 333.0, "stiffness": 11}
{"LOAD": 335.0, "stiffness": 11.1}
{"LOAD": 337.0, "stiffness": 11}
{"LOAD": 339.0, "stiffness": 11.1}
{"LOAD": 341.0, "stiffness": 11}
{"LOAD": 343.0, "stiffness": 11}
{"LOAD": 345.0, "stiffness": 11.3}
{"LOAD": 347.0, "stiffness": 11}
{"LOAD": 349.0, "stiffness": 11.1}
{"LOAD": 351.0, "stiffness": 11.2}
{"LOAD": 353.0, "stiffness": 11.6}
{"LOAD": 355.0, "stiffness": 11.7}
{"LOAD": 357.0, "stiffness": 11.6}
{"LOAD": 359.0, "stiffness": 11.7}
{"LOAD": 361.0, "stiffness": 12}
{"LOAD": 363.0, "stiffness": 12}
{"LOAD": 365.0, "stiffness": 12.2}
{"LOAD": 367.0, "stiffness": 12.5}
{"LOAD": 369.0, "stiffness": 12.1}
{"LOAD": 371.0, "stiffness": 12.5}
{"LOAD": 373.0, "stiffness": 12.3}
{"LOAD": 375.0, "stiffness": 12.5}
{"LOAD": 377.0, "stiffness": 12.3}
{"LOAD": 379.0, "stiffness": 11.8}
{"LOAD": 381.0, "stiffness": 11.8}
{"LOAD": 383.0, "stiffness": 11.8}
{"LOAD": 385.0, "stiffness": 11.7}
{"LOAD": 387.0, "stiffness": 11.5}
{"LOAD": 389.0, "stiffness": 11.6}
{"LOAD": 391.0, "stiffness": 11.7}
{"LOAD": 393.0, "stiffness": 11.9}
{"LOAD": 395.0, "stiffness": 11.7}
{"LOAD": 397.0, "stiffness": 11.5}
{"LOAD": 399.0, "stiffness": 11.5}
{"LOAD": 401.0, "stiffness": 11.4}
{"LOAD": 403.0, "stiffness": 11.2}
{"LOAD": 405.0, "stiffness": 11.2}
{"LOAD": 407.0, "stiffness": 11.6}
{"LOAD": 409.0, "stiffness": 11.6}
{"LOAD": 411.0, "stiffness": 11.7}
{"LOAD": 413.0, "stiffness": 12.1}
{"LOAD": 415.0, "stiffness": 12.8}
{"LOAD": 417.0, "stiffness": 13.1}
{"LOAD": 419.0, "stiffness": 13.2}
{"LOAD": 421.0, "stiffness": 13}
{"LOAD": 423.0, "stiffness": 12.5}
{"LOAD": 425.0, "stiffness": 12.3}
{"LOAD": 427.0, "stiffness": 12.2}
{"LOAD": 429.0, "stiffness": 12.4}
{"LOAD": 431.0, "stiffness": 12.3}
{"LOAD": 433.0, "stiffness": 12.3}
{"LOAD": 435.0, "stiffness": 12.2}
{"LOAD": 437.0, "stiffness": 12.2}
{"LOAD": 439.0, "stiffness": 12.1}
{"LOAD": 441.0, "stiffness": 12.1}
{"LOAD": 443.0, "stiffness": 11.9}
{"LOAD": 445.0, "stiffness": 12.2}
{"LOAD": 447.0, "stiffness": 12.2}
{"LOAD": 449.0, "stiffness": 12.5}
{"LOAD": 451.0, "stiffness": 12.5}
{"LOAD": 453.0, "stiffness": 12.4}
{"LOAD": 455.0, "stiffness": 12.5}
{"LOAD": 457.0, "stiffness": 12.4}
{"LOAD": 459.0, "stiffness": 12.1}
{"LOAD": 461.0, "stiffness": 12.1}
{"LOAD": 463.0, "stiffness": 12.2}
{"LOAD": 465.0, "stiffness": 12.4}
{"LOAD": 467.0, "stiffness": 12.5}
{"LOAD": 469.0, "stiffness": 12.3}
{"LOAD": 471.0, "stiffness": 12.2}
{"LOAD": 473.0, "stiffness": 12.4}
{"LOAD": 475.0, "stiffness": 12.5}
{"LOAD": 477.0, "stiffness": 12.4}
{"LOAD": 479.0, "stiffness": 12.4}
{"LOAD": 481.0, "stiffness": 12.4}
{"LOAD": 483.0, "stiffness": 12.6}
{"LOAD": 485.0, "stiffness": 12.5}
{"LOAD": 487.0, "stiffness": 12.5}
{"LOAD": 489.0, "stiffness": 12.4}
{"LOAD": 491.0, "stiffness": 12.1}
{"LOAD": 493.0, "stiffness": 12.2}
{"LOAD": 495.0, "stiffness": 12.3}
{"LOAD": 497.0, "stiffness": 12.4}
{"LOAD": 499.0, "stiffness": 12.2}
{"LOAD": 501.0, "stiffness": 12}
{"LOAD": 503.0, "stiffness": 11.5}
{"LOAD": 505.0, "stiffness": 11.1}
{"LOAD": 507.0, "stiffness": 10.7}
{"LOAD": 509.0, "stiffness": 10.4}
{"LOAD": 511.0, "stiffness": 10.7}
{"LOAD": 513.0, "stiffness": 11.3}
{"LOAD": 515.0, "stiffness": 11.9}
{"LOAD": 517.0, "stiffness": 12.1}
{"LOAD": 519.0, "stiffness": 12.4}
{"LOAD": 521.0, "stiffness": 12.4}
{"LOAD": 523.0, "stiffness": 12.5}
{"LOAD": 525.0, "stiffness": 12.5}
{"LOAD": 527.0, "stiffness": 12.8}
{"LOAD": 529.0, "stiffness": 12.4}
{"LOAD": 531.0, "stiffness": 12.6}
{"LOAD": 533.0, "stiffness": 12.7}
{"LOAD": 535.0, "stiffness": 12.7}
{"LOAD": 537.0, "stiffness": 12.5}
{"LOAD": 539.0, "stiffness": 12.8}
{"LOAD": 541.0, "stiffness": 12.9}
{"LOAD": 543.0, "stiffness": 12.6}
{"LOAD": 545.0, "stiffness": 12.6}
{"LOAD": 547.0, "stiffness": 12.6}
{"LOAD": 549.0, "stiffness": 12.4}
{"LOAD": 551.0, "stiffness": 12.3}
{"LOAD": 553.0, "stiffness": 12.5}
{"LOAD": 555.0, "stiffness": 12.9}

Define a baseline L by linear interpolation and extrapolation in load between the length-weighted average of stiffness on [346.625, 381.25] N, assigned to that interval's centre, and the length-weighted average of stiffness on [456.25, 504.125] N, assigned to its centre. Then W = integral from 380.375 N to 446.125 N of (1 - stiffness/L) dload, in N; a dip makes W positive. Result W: 0.3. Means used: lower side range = 11.9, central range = 12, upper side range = 12.3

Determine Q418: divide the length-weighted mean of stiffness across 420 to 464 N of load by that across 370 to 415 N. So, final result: 1.0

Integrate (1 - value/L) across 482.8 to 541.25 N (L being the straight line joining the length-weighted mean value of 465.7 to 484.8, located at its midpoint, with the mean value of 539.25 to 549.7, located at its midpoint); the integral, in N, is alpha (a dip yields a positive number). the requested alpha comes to 1.93 N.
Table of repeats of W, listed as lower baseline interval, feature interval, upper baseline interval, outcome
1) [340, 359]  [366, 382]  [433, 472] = -1.0 N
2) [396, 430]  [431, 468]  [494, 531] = -0.8 N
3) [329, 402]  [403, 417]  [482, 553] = -0.1 N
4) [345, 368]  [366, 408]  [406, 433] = 0.7 N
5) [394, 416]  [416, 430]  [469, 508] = -1.1 N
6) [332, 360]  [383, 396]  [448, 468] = 0.0 N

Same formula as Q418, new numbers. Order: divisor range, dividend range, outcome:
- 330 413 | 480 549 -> 1.05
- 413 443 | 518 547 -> 1.01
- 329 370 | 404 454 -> 1.07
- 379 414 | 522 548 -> 1.09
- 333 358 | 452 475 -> 1.10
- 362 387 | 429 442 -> 1.01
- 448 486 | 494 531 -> 0.96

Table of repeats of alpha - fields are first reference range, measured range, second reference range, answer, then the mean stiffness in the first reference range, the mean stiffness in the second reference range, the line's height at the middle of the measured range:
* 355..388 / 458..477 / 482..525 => -0.56 N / 12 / 11.9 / 12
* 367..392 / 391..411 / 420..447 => 0.95 N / 12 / 12.3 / 12.1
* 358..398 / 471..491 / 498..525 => -1.19 N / 12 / 11.7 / 11.7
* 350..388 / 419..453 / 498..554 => -0.87 N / 11.9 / 12.1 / 12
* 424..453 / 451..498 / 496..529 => -1.24 N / 12.2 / 11.8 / 12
